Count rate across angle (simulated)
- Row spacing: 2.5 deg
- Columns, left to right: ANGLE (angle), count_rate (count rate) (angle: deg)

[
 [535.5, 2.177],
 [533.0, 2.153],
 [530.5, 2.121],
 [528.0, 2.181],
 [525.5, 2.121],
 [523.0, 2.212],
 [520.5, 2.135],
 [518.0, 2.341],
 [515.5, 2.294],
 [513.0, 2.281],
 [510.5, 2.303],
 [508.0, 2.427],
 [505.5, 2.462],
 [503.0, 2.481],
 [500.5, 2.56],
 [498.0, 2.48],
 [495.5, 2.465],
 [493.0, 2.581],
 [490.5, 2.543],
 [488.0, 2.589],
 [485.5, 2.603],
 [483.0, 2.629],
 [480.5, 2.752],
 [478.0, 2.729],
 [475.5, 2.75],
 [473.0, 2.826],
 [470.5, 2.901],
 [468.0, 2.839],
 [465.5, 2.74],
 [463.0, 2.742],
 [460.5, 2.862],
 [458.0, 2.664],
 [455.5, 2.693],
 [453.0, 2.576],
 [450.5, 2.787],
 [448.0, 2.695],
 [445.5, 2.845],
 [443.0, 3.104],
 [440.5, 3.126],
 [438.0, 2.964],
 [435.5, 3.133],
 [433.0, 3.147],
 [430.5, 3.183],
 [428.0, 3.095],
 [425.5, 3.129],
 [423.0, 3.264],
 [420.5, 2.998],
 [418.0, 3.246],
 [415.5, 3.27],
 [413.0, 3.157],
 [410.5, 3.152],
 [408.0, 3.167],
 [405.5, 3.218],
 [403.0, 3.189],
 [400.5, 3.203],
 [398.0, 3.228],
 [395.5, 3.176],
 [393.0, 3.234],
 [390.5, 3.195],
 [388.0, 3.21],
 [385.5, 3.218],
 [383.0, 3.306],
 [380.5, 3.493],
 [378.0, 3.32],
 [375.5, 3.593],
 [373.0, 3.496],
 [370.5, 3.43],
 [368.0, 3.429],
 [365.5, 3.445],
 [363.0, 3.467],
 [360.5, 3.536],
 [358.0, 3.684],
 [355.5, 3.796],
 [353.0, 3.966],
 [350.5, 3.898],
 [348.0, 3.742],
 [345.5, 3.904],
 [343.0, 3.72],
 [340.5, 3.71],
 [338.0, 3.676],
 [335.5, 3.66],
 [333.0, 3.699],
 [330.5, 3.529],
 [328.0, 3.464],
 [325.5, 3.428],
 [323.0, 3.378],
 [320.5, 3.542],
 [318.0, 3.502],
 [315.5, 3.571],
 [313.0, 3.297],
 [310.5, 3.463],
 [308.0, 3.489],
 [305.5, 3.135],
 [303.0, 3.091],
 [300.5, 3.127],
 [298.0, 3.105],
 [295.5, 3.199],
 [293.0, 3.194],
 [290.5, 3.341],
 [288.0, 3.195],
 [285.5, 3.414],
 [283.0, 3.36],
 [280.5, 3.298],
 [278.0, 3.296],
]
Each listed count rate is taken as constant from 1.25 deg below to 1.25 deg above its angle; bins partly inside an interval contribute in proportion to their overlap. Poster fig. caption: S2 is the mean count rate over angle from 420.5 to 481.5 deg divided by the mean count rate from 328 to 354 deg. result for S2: 0.78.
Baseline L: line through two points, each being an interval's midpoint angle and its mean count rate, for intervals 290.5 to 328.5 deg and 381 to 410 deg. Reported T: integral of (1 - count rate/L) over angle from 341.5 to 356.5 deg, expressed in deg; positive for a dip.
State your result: -2.55 deg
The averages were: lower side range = 3.33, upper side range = 3.22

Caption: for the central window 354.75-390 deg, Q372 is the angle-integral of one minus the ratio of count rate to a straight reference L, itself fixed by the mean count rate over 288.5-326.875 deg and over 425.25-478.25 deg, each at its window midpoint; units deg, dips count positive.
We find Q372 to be -3.6 deg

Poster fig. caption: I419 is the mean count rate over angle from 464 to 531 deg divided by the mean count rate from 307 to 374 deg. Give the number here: 0.7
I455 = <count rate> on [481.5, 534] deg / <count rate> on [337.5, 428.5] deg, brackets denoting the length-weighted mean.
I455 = 0.70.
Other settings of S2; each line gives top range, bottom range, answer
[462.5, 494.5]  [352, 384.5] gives 0.77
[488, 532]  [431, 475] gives 0.82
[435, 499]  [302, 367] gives 0.77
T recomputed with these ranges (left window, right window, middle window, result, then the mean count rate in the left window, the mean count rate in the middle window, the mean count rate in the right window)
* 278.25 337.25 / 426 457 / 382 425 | -1.86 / 3.37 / 3.2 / 2.95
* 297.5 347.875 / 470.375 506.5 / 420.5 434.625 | -1.02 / 3.49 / 3.15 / 2.62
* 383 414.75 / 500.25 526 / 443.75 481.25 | -0.75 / 3.2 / 2.76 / 2.33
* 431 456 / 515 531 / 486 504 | -0.57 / 2.92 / 2.53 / 2.2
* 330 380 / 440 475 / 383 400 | 0.62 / 3.63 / 3.22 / 2.81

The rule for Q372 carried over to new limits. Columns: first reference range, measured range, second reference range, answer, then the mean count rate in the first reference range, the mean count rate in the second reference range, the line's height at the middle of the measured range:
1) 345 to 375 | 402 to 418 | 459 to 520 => 0.2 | 3.64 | 2.59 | 3.23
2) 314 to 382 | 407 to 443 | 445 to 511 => -1.3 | 3.59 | 2.65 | 3.04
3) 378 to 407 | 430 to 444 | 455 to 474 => -0.7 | 3.25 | 2.79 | 2.96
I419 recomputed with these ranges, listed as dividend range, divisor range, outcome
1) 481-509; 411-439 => 0.81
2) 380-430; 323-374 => 0.88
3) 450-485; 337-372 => 0.75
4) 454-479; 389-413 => 0.87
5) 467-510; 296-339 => 0.77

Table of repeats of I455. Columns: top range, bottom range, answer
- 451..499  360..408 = 0.81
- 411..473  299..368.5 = 0.84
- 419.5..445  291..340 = 0.91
